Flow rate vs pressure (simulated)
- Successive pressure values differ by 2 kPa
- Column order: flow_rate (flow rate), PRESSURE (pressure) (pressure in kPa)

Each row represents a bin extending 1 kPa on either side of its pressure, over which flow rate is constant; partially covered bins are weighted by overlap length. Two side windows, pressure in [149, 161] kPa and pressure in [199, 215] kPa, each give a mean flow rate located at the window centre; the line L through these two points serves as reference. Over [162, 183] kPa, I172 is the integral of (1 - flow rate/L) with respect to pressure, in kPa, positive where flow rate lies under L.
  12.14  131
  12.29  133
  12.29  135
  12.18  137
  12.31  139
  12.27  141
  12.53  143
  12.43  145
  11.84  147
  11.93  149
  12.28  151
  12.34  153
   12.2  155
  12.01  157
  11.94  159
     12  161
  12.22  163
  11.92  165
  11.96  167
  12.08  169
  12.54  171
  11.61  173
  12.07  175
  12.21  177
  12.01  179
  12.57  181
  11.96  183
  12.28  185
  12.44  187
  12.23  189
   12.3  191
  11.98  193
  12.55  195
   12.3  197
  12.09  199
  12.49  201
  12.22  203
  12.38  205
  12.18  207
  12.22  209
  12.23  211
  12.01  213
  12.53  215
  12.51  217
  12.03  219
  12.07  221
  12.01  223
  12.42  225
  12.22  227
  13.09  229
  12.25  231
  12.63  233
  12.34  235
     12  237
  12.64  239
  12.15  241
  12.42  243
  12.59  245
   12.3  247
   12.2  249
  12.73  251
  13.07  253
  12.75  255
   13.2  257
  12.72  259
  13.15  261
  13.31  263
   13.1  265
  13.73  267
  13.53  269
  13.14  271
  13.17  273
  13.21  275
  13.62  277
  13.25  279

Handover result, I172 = 0.10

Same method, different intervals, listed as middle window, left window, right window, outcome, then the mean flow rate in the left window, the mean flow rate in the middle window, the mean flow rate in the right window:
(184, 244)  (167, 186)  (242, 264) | 0.7 kPa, 12.1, 12.3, 12.8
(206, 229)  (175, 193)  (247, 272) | 0.6 kPa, 12.2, 12.3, 13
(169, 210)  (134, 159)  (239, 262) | 0.6 kPa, 12.2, 12.2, 12.7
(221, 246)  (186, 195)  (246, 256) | 0.3 kPa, 12.3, 12.4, 12.6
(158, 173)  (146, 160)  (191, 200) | 0.1 kPa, 12.1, 12.1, 12.2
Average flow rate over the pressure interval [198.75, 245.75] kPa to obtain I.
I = 12.3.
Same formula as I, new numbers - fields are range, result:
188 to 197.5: 12.3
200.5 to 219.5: 12.3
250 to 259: 12.9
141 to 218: 12.2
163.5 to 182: 12.1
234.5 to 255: 12.5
